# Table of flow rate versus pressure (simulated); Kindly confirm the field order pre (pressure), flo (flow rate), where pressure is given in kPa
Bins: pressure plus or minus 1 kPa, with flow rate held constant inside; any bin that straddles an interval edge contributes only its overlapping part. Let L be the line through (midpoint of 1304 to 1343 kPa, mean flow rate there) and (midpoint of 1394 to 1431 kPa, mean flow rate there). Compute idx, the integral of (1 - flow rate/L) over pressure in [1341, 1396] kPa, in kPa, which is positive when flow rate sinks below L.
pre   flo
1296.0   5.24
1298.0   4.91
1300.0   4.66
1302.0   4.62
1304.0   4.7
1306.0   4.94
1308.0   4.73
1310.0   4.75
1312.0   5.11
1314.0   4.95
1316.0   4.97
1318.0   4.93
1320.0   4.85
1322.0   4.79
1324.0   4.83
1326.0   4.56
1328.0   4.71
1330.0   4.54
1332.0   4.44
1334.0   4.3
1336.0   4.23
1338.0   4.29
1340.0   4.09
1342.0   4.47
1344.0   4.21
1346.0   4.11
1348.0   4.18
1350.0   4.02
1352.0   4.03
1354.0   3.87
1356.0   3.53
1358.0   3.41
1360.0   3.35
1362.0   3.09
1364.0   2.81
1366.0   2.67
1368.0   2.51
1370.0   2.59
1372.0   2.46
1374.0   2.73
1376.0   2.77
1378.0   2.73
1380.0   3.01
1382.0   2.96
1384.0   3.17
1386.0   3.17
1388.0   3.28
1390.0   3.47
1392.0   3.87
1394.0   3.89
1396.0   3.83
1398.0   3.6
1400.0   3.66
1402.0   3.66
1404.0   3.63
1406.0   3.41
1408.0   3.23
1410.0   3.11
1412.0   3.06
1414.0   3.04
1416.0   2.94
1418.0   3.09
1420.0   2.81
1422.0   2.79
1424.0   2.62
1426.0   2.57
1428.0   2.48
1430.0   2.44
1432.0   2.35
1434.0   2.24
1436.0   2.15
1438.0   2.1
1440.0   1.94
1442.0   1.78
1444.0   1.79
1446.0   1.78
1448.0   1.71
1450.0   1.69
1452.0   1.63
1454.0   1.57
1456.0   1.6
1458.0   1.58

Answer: 7.5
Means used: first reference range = 4.66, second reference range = 3.13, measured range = 3.36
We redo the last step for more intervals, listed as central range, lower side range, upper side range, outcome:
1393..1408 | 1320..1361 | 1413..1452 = -3.3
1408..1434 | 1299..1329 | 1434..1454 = -4.3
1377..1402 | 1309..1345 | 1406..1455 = -1.1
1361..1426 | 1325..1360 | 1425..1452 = -2.8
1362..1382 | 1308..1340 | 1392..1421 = 6.0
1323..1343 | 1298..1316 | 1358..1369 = -2.5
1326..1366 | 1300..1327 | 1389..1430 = 3.1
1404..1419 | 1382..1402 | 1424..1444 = -1.2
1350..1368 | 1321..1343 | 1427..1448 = 2.5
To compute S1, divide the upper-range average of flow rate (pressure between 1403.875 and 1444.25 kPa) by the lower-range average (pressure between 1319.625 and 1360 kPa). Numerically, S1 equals 0.62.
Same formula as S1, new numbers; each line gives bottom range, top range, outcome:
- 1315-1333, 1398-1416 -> 0.71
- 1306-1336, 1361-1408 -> 0.67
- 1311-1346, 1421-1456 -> 0.45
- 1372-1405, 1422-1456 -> 0.62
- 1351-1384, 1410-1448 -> 0.80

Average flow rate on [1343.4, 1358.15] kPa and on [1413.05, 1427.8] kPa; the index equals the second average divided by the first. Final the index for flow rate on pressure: 0.7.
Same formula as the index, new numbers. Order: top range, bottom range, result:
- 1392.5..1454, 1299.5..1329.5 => 0.56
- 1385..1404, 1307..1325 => 0.74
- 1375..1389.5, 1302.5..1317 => 0.62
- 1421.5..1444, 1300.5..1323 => 0.47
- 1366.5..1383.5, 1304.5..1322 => 0.56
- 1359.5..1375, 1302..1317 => 0.57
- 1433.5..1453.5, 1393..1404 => 0.50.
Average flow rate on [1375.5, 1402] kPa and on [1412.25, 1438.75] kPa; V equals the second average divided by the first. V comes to 0.8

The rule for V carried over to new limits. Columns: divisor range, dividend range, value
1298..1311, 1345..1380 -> 0.68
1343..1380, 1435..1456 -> 0.55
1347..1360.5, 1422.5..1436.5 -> 0.64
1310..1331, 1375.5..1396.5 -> 0.68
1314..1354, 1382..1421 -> 0.75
